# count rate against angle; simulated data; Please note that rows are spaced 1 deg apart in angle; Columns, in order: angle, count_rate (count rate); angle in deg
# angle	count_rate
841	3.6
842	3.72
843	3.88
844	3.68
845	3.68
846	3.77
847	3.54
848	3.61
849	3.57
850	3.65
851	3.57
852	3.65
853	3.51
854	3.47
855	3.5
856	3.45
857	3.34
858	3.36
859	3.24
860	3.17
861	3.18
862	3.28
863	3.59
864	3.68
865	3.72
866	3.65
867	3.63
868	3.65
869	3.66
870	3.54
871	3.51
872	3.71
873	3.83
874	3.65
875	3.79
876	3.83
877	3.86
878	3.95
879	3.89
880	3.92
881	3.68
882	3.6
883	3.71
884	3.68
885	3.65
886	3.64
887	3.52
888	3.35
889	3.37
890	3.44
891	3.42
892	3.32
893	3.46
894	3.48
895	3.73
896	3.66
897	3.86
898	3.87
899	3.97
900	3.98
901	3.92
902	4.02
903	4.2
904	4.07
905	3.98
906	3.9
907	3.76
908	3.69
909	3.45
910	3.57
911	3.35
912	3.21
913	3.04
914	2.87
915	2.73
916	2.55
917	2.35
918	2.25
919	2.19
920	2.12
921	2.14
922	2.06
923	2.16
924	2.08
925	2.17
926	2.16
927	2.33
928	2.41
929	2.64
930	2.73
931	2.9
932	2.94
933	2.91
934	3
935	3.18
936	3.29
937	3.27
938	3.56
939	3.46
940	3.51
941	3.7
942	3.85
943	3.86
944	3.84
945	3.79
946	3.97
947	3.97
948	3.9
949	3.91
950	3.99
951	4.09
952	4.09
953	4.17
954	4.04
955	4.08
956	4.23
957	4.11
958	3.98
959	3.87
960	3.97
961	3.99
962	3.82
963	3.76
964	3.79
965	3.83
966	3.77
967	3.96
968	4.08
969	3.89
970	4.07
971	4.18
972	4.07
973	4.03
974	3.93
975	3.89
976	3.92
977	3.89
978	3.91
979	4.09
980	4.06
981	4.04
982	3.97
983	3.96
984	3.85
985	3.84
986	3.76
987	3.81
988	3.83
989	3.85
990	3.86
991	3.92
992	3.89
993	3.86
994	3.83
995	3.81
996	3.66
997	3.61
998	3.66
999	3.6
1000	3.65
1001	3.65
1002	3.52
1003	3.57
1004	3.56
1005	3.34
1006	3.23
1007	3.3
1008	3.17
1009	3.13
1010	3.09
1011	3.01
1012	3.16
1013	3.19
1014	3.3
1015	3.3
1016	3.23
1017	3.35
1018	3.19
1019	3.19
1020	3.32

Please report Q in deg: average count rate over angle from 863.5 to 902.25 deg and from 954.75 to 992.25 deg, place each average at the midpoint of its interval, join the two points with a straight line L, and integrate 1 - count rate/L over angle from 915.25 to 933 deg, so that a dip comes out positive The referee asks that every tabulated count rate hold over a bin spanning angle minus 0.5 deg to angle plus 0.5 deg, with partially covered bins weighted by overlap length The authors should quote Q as 6.6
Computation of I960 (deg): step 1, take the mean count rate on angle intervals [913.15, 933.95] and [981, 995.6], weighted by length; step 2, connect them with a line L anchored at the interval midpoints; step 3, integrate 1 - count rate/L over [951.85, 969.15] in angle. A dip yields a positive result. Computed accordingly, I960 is -3.8 deg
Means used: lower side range 2.46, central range 3.97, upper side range 3.86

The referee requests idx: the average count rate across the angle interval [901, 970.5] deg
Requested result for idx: 3.4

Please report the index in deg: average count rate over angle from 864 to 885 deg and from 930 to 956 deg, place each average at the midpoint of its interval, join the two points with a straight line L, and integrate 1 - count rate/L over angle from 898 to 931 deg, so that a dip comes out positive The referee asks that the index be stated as 5.97 deg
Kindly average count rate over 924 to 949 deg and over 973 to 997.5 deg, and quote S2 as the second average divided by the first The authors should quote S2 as 1.2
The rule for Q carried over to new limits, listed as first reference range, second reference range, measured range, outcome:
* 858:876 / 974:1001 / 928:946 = 2.00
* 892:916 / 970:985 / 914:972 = 6.97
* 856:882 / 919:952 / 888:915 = -1.96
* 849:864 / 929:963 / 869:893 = -0.94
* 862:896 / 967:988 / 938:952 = 0.07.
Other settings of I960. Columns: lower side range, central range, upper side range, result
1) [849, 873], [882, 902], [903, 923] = -2.6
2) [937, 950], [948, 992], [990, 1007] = -3.0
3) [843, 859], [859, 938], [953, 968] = 8.5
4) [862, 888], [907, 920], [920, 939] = 0.2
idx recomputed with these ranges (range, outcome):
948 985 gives 3.98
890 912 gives 3.73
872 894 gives 3.64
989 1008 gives 3.63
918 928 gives 2.17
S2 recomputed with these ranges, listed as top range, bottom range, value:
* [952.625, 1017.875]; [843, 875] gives 1.05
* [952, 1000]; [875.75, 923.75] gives 1.15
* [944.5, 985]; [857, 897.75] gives 1.10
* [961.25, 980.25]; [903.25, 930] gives 1.39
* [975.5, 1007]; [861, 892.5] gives 1.04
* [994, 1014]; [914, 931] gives 1.46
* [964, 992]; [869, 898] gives 1.08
